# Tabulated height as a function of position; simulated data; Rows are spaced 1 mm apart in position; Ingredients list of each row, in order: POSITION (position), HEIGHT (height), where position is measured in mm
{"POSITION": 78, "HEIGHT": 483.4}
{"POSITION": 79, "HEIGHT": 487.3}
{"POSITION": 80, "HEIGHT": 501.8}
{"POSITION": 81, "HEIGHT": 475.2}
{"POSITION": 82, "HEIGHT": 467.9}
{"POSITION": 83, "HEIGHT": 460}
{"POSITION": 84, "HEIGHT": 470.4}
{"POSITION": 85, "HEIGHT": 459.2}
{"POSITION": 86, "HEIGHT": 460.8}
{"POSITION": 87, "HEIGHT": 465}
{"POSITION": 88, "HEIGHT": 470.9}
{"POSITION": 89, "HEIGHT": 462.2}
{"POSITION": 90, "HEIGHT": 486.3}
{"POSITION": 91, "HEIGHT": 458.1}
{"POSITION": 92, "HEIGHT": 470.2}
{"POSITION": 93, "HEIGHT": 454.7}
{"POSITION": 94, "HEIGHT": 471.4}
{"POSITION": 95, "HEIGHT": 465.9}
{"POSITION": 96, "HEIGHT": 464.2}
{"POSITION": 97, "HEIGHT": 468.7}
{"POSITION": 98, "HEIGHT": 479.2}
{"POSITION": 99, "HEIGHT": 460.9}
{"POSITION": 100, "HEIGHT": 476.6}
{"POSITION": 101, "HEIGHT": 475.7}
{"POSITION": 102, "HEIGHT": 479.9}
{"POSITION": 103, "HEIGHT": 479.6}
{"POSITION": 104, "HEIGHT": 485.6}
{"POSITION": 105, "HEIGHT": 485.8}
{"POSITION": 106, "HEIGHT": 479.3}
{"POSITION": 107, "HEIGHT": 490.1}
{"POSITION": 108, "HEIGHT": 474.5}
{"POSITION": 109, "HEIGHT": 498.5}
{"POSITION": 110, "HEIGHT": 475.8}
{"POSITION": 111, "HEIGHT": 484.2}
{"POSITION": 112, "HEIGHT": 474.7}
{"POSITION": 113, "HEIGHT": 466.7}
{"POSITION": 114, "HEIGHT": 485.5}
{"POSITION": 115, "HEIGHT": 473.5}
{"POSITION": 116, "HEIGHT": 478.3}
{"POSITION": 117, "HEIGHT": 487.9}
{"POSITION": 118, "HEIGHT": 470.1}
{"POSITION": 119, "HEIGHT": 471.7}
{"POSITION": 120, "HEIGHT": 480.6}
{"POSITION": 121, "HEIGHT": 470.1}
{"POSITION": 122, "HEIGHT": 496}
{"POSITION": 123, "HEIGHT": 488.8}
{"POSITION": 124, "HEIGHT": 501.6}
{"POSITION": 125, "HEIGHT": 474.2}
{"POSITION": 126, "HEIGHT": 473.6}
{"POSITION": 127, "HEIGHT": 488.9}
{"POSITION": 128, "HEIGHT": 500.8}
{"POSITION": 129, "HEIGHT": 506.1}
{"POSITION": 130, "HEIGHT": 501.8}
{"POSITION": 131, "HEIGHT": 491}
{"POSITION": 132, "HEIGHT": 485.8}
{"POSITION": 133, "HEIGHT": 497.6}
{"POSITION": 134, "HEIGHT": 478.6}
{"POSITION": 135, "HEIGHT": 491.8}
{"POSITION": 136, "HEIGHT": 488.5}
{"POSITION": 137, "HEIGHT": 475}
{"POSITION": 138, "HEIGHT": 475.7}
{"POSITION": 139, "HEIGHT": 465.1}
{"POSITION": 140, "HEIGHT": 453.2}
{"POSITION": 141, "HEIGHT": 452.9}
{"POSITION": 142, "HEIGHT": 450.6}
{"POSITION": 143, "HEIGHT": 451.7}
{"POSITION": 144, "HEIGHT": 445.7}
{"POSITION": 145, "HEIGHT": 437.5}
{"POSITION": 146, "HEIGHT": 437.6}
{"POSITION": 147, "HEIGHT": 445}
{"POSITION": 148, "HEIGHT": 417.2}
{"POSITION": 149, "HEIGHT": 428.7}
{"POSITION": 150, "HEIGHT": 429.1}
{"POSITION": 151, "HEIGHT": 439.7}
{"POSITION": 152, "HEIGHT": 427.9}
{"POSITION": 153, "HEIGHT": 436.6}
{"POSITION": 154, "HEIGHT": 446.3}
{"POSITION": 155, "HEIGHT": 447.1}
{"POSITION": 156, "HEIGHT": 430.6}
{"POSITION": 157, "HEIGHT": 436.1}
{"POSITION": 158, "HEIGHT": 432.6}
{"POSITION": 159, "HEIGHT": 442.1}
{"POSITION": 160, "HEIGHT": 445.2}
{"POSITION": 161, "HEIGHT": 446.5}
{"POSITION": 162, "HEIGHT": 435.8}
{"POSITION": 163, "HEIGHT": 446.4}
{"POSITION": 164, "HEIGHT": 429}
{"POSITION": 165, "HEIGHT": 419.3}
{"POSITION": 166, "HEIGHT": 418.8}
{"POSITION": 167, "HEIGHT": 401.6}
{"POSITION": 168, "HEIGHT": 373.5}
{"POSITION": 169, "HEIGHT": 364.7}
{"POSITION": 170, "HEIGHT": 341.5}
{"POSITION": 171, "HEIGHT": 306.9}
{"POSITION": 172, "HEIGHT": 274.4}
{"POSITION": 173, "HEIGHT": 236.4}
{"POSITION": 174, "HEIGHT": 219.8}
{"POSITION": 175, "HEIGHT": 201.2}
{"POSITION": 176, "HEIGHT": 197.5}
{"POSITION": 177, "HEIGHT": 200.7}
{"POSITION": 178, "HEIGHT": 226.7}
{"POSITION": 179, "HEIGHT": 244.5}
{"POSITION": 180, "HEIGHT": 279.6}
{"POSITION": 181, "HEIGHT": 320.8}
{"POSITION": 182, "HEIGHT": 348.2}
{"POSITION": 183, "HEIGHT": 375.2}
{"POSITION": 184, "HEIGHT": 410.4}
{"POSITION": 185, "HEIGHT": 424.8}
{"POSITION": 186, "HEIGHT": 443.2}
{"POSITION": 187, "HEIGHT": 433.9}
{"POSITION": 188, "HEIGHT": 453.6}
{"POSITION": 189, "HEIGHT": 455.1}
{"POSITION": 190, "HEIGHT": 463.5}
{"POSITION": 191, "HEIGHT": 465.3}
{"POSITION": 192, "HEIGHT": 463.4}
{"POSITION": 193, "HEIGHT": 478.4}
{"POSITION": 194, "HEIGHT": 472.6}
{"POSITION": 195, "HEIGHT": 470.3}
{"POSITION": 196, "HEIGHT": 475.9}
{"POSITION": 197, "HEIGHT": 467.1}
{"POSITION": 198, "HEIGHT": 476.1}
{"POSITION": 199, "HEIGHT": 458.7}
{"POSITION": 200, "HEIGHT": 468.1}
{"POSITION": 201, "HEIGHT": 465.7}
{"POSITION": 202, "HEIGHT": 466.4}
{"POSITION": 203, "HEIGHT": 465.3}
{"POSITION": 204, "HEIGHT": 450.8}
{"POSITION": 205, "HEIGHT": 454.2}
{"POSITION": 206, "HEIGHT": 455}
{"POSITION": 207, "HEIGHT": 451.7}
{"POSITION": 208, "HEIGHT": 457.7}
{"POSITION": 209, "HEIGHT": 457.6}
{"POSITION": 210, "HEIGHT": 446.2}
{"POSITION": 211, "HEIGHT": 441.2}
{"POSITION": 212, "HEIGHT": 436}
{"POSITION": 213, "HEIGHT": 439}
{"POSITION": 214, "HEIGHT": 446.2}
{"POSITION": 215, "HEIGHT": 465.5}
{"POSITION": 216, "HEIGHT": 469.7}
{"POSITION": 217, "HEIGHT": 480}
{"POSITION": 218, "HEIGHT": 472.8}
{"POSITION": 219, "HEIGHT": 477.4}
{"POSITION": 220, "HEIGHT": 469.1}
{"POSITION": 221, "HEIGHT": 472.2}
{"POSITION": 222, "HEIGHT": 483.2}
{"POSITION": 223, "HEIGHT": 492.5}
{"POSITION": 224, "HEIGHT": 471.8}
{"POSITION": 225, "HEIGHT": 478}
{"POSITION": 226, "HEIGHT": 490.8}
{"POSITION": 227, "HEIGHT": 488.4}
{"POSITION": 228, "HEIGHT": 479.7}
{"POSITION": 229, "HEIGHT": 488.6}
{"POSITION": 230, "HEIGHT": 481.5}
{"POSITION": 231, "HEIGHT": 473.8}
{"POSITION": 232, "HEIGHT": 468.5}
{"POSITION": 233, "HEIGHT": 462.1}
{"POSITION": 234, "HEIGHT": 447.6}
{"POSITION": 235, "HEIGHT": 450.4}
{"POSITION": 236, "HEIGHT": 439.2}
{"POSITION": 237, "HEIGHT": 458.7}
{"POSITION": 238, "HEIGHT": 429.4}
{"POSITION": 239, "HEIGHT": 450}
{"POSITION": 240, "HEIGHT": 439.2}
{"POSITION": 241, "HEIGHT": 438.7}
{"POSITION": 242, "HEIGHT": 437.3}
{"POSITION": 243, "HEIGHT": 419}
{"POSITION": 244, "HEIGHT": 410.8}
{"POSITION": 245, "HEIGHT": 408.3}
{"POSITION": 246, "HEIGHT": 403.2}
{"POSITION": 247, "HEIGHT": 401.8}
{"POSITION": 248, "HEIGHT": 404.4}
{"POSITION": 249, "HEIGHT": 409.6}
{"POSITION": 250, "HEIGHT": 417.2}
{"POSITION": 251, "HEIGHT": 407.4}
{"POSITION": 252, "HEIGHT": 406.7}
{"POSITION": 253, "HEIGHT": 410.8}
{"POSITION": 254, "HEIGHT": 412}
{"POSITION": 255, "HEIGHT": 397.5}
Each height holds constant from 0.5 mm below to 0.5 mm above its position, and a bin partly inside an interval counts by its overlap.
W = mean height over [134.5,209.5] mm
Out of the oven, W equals 414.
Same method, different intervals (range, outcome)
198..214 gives 455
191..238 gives 465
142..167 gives 436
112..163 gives 464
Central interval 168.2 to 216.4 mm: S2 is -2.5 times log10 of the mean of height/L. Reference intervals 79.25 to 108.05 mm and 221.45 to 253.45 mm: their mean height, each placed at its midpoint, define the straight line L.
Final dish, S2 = 0.14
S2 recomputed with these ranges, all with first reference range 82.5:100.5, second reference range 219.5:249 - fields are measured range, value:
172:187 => 0.463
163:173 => 0.243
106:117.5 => -0.037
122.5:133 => -0.064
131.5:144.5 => -0.019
